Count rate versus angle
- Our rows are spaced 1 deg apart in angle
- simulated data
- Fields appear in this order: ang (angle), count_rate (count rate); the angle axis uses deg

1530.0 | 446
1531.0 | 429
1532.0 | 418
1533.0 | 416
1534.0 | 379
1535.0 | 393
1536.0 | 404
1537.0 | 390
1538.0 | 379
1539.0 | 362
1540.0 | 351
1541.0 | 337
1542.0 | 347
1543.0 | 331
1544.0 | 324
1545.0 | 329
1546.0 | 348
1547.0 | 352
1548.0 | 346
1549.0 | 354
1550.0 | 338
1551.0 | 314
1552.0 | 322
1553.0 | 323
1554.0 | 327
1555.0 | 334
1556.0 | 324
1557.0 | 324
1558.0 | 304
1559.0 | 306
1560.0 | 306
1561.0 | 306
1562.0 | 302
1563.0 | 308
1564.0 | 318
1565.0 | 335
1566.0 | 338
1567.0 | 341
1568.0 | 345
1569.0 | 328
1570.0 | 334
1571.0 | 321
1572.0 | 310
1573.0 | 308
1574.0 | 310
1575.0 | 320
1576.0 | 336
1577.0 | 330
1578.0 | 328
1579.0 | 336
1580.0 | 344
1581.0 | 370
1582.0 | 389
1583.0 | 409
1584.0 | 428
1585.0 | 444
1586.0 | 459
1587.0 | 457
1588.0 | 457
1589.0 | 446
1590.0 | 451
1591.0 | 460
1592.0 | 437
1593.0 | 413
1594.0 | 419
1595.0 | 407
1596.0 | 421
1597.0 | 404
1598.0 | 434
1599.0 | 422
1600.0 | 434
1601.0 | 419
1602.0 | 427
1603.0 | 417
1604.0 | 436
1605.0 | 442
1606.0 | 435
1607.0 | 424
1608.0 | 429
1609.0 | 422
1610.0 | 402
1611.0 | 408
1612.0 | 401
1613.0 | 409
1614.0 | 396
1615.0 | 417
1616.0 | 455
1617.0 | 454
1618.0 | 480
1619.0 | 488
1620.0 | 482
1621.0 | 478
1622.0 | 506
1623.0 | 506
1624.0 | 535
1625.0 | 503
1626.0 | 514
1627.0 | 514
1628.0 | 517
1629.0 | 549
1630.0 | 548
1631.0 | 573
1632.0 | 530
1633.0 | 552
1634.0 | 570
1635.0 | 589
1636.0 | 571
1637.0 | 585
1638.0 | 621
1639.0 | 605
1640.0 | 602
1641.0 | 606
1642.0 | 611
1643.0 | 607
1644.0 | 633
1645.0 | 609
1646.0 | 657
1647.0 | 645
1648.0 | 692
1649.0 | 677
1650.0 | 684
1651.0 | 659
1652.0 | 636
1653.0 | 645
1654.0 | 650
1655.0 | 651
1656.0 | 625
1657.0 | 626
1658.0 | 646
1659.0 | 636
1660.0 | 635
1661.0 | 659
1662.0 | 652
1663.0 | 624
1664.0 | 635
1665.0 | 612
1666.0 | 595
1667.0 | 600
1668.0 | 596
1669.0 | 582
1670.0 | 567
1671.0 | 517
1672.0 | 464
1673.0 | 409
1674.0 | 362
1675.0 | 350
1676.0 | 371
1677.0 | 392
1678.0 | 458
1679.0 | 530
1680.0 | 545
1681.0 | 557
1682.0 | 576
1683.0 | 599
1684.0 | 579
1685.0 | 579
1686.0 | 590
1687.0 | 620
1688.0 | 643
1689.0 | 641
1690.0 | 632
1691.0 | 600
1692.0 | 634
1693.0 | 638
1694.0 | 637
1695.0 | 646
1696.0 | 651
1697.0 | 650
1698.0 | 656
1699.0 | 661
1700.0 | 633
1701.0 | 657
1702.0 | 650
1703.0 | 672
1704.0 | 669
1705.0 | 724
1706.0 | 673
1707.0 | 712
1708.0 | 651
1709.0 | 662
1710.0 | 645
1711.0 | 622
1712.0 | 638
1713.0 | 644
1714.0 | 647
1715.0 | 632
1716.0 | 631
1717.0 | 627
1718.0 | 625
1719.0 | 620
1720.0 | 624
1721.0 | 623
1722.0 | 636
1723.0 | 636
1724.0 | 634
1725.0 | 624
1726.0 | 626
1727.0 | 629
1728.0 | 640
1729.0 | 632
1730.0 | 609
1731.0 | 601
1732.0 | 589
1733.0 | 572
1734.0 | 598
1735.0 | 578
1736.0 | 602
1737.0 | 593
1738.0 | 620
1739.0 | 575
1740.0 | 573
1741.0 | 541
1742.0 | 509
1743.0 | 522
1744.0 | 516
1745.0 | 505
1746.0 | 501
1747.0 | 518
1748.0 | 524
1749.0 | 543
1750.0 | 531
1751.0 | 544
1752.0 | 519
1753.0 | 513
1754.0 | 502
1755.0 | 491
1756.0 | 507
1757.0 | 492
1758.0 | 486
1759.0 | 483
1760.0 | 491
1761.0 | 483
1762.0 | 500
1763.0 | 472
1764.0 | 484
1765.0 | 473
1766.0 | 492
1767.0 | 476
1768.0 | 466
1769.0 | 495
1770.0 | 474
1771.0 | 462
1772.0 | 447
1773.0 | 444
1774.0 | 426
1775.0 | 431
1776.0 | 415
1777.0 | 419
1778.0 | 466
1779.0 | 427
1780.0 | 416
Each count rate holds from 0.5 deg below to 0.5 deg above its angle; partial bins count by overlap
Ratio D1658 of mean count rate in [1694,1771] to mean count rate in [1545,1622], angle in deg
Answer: 1.51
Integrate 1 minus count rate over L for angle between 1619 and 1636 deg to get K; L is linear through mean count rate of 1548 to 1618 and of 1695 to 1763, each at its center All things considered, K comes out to -3.2 deg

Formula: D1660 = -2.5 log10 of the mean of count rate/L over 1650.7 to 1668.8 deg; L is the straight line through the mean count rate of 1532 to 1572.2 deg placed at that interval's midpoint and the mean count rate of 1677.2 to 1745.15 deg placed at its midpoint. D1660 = -0.200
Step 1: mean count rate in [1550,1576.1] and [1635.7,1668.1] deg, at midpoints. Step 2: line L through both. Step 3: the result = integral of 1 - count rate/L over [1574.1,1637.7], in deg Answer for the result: 2.73 deg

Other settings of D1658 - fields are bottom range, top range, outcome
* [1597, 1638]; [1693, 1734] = 1.34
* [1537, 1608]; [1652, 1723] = 1.64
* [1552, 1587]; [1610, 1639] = 1.48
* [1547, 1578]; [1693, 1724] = 2.00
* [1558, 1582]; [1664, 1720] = 1.83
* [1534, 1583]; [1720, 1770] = 1.62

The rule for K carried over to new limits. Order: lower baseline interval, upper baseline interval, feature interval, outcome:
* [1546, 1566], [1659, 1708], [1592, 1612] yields -0.1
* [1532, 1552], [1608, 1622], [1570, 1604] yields 1.1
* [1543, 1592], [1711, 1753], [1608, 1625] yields -1.2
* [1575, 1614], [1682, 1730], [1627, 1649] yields -4.1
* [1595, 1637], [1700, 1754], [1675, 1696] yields -0.6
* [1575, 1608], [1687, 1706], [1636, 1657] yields -3.8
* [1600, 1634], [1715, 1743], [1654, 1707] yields -4.6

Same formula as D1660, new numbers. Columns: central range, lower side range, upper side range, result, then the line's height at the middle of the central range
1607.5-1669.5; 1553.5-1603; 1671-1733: -0.16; 483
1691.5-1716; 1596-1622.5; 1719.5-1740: -0.14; 573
